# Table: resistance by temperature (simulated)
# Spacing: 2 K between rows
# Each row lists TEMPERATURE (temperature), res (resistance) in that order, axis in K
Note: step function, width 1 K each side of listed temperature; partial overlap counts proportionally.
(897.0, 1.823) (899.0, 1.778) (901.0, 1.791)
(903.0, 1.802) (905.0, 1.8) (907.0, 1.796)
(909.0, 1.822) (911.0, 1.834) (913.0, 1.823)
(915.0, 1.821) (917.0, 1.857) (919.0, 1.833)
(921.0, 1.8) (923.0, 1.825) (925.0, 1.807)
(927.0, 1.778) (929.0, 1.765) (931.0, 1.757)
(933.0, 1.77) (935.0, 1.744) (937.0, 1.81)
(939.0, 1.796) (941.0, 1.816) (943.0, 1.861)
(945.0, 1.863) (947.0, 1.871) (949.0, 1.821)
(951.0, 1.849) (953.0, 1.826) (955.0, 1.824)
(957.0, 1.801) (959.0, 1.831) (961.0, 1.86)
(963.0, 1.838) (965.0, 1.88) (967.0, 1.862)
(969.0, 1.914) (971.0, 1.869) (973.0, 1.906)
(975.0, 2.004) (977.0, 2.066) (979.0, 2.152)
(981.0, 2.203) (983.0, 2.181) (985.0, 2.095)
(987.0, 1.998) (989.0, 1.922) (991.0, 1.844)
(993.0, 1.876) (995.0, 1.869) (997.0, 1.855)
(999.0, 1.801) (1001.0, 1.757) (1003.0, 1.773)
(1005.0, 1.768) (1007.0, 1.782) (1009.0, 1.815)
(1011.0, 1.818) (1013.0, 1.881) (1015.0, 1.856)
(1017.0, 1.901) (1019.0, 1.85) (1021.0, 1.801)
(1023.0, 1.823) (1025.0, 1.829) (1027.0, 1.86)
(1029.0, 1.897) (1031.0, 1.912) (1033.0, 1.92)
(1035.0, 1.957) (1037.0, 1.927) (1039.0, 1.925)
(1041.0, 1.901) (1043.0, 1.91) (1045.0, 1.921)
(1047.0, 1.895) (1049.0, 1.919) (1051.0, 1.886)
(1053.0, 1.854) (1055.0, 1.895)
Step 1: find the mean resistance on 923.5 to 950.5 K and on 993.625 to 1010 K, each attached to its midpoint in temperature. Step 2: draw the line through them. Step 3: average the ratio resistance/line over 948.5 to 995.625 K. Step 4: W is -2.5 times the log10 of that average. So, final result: -0.073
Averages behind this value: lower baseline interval 1.81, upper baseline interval 1.8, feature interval 1.93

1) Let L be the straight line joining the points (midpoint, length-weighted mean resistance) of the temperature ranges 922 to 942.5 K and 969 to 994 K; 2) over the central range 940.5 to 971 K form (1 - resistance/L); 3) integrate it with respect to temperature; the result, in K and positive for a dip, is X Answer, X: 0.7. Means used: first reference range 1.79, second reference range 2.01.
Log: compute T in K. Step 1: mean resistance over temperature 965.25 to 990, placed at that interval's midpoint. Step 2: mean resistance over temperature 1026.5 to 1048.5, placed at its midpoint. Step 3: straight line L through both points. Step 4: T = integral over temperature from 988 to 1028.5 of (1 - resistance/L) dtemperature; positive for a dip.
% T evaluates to 2.6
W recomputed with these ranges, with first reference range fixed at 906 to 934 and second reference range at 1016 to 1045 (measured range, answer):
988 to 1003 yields 0.01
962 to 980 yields -0.06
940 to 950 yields -0.01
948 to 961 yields 0.00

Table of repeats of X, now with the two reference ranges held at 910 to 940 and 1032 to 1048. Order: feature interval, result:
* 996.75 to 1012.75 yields 0.7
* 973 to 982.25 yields -1.2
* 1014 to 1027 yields 0.4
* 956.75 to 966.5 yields 0.0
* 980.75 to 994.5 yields -1.0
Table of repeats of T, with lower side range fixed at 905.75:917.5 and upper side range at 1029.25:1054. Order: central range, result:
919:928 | 0.1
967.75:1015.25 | -1.0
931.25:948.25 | 0.3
